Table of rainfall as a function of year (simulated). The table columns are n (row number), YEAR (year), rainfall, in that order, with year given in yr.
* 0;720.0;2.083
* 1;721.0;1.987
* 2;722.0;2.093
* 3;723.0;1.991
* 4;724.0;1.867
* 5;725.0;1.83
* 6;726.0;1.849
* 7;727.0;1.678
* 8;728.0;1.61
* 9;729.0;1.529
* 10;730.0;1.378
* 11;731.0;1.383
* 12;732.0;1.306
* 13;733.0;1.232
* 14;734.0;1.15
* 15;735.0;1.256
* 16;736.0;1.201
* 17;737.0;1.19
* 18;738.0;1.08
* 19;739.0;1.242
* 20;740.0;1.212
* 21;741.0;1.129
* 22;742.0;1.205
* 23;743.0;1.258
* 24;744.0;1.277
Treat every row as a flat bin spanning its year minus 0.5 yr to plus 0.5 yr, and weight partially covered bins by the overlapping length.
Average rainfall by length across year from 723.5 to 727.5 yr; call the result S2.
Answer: 1.81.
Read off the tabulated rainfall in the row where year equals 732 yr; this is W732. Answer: 1.306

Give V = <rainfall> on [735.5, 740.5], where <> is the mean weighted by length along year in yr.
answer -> 1.19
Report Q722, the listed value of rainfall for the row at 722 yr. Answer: 2.093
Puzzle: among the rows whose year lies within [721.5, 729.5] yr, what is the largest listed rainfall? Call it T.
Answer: 2.093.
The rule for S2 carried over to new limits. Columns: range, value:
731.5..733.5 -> 1.27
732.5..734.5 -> 1.19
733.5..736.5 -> 1.2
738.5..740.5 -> 1.23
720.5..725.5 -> 1.95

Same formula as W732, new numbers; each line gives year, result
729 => 1.529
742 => 1.205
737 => 1.19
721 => 1.987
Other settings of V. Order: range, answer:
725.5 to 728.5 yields 1.71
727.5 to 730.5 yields 1.51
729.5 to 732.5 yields 1.36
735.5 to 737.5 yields 1.2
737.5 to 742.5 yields 1.17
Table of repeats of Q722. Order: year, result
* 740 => 1.212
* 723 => 1.991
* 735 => 1.256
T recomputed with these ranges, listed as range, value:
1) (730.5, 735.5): 1.383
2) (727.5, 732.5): 1.61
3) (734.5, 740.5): 1.256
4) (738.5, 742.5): 1.242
